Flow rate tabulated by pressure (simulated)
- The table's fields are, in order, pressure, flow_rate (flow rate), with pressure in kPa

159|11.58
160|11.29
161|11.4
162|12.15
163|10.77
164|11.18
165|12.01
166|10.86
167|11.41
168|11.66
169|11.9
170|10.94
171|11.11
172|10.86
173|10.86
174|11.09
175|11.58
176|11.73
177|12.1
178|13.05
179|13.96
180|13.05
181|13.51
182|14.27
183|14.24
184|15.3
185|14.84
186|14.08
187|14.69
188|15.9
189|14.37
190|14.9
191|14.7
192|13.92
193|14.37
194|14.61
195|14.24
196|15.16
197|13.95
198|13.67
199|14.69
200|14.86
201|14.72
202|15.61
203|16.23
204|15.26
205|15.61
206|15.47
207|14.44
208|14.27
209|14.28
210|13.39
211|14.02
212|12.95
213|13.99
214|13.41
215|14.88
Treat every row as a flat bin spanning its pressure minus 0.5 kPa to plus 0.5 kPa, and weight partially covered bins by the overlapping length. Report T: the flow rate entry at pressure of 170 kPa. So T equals 10.94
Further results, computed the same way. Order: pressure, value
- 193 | 14.37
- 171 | 11.11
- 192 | 13.92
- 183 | 14.24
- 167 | 11.41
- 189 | 14.37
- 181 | 13.51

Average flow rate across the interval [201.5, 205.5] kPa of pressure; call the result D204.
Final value 15.7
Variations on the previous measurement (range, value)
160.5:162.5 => 11.8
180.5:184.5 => 14.3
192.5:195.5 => 14.4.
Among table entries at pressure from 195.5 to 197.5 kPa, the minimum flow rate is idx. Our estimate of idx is 13.95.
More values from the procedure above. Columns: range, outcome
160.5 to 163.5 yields 10.77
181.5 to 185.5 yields 14.24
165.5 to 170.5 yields 10.86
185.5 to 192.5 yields 13.92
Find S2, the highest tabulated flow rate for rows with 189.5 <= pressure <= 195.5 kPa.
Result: 14.9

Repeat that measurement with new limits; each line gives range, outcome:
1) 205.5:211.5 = 15.47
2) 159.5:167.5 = 12.15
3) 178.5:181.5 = 13.96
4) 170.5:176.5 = 11.73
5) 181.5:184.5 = 15.3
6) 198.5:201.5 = 14.86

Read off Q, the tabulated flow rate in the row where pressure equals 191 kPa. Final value 14.7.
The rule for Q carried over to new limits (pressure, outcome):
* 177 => 12.1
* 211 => 14.02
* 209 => 14.28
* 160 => 11.29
